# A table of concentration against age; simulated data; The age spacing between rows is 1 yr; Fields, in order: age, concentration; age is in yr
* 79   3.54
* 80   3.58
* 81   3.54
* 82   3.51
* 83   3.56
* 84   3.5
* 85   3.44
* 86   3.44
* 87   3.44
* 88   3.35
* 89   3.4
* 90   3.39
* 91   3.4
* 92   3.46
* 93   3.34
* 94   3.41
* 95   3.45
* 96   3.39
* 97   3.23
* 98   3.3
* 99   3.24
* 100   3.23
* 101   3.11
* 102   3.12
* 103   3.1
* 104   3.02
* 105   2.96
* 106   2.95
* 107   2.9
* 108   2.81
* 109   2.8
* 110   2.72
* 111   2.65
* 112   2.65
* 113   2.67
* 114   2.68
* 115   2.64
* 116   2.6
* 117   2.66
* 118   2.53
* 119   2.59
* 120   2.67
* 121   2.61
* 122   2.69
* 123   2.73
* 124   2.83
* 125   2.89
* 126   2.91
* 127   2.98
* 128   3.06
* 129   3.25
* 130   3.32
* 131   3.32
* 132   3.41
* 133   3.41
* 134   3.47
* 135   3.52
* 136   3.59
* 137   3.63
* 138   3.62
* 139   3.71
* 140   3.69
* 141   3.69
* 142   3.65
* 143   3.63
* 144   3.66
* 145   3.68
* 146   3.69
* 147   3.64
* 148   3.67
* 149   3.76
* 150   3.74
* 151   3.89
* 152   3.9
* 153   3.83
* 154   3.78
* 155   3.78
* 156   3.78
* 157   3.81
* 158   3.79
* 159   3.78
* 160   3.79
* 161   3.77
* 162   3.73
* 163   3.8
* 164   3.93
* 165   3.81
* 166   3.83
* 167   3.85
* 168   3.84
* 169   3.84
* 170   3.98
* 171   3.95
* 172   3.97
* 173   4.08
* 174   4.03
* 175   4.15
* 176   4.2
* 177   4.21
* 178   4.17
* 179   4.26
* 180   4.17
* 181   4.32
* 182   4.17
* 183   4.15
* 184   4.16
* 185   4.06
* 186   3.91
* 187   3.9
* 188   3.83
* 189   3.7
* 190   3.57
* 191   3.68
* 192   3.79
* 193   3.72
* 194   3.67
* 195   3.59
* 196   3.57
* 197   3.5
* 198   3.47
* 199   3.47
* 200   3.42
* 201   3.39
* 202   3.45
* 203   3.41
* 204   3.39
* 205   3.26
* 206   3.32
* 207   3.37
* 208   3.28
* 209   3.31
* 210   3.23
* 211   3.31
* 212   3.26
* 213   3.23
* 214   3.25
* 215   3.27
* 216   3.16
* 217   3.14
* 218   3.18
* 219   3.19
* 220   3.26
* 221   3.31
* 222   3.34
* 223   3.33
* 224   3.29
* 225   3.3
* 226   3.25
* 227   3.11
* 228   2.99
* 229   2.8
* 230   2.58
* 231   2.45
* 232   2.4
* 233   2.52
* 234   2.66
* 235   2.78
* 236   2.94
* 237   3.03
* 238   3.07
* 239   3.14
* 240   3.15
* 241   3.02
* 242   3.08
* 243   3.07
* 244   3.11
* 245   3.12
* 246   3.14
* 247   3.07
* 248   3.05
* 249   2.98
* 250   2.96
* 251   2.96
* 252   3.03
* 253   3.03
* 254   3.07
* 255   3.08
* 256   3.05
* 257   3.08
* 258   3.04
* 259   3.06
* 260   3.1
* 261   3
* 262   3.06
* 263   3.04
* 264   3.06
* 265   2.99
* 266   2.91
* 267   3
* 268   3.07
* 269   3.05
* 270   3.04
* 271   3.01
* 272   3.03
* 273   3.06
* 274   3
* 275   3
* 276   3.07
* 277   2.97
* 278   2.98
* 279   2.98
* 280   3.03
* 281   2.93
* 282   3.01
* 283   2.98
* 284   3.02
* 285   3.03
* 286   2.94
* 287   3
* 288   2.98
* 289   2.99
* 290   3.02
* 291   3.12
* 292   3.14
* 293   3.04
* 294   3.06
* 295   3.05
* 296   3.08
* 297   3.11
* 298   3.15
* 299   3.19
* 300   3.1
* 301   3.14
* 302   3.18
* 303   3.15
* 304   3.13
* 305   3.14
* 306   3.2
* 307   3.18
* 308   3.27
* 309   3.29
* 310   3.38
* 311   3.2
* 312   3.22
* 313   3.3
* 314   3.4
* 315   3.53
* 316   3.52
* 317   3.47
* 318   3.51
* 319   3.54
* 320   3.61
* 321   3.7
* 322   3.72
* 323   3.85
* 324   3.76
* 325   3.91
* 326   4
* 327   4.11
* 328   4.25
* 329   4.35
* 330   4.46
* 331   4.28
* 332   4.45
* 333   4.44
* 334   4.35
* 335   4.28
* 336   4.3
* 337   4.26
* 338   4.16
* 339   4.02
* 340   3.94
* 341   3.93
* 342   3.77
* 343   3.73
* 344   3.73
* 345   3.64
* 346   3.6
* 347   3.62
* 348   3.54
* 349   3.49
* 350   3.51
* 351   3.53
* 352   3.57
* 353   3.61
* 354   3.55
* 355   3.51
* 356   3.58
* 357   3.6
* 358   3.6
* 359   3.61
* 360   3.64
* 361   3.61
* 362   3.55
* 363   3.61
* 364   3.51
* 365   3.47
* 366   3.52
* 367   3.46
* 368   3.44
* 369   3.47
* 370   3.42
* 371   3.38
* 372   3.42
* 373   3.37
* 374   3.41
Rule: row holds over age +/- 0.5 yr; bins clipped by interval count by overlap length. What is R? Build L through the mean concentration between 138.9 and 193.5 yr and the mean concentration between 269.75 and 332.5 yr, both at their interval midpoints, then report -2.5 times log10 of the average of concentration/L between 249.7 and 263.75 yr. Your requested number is 0.154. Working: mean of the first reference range 3.87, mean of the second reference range 3.32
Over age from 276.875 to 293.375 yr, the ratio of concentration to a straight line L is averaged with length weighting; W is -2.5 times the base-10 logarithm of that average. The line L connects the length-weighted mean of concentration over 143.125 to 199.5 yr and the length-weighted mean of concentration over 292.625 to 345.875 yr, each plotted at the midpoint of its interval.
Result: 0.22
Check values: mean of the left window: 3.85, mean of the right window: 3.63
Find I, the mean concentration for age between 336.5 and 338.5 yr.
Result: 4.21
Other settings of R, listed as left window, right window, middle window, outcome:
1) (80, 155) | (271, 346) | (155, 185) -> -0.198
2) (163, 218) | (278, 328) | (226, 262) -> 0.178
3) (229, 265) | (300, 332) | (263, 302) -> 0.084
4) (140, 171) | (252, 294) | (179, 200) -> -0.076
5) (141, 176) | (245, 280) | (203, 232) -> 0.067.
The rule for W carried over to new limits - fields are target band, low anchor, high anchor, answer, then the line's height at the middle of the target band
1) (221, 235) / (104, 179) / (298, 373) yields 0.200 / 3.53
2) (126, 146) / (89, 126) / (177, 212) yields -0.092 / 3.2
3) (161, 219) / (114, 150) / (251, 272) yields -0.172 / 3.15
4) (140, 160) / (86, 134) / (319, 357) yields -0.176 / 3.19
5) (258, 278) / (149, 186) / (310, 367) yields 0.257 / 3.83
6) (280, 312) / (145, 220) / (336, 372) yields 0.179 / 3.66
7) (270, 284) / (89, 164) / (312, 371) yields 0.200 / 3.61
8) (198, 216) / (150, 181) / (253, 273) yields 0.069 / 3.55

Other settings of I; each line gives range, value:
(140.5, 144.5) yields 3.66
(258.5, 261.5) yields 3.05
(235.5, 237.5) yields 2.98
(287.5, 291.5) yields 3.03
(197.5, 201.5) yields 3.44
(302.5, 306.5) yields 3.15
